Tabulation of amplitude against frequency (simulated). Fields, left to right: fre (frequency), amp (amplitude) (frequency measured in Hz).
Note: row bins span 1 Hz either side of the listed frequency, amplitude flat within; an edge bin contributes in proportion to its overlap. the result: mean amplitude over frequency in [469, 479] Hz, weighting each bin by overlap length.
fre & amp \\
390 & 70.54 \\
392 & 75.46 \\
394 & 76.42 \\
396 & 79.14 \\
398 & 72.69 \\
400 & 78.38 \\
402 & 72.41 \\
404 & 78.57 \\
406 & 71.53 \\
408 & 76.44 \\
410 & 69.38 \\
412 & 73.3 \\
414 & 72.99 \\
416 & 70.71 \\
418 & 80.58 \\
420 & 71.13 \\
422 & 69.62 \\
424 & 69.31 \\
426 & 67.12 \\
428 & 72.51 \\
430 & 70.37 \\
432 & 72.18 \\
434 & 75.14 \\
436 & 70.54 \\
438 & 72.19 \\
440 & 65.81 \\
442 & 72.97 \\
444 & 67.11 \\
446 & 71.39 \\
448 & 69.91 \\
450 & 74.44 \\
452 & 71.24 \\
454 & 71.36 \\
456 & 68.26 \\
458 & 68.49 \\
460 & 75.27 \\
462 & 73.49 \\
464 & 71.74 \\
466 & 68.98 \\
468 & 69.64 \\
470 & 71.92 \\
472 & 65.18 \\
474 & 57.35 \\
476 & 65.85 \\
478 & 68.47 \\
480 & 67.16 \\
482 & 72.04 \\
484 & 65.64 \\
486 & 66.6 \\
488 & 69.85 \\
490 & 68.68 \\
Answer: 65.8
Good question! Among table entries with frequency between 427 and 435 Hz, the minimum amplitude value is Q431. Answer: 70.37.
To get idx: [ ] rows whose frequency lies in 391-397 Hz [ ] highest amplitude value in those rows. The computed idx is 79.14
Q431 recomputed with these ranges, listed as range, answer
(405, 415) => 69.38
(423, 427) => 67.12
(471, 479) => 57.35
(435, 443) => 65.81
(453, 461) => 68.26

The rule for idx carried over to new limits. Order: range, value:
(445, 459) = 74.44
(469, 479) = 71.92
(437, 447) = 72.97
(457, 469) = 75.27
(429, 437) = 75.14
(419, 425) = 71.13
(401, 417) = 78.57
